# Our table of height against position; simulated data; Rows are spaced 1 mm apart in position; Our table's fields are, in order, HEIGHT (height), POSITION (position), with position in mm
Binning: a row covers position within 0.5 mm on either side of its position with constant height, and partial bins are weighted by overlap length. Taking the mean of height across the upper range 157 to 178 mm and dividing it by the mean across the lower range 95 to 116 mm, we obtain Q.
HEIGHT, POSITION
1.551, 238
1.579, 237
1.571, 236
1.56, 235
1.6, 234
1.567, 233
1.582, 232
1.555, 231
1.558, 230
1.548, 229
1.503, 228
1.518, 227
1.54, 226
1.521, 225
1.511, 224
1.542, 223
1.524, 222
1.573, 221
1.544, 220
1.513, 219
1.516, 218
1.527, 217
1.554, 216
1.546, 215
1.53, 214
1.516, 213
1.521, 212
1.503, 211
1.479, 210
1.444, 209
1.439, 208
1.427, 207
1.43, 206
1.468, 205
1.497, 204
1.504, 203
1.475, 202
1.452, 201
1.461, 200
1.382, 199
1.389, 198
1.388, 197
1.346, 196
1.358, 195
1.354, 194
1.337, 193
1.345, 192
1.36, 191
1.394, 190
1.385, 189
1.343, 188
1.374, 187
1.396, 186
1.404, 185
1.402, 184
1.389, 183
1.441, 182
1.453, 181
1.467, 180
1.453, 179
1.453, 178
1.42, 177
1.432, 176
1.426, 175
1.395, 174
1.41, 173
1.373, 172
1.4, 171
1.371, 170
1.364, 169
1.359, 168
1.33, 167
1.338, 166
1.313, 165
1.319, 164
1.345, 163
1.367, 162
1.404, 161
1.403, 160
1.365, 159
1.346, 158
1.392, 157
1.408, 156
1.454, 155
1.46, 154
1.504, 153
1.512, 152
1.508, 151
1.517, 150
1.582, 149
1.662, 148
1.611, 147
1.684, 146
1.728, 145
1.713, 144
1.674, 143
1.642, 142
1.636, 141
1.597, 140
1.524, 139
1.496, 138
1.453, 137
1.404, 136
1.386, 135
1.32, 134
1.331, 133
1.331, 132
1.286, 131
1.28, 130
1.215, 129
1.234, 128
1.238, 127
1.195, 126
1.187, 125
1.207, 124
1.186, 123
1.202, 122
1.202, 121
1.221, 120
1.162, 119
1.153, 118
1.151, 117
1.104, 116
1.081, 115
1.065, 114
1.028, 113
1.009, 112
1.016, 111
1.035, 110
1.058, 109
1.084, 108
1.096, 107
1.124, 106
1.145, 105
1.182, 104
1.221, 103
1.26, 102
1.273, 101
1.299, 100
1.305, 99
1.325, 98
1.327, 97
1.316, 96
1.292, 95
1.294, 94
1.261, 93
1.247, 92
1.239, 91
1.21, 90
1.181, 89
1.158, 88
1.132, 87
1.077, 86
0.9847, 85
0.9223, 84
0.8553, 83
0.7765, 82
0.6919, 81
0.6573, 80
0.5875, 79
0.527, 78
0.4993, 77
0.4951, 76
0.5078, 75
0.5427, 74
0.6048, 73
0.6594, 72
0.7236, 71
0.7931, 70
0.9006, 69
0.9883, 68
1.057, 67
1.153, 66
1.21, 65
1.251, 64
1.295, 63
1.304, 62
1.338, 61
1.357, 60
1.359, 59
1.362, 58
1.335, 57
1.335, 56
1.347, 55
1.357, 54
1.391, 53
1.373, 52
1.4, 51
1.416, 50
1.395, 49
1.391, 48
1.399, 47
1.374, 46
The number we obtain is 1.18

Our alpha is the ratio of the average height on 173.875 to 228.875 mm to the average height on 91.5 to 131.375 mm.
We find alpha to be 1.22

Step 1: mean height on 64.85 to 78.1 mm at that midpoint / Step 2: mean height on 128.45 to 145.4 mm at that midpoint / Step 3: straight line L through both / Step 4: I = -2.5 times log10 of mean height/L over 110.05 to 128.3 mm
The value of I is 0.120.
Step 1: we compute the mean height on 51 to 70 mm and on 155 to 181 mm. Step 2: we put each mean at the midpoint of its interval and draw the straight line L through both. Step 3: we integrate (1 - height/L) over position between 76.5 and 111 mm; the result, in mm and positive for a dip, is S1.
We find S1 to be 5.85 mm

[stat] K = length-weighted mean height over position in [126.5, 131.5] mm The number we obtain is 1.25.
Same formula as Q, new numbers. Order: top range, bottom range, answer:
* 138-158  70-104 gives 1.59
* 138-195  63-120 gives 1.41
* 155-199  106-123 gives 1.25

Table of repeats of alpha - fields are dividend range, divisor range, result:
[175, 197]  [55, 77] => 1.37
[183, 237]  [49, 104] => 1.35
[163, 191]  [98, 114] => 1.21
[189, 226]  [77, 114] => 1.35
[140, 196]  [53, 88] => 1.47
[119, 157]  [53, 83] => 1.46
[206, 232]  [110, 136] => 1.27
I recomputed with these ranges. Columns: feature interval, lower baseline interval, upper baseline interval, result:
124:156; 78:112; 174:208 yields -0.17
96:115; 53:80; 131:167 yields 0.05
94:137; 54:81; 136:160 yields 0.08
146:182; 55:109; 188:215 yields -0.09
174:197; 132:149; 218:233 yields 0.11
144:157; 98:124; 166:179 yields -0.19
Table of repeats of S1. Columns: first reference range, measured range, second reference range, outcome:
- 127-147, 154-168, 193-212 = 0.8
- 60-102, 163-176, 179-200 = -0.5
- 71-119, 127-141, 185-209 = -2.5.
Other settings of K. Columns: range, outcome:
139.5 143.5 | 1.64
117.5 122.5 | 1.19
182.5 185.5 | 1.4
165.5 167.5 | 1.33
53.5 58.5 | 1.35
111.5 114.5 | 1.03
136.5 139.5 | 1.49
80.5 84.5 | 0.811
